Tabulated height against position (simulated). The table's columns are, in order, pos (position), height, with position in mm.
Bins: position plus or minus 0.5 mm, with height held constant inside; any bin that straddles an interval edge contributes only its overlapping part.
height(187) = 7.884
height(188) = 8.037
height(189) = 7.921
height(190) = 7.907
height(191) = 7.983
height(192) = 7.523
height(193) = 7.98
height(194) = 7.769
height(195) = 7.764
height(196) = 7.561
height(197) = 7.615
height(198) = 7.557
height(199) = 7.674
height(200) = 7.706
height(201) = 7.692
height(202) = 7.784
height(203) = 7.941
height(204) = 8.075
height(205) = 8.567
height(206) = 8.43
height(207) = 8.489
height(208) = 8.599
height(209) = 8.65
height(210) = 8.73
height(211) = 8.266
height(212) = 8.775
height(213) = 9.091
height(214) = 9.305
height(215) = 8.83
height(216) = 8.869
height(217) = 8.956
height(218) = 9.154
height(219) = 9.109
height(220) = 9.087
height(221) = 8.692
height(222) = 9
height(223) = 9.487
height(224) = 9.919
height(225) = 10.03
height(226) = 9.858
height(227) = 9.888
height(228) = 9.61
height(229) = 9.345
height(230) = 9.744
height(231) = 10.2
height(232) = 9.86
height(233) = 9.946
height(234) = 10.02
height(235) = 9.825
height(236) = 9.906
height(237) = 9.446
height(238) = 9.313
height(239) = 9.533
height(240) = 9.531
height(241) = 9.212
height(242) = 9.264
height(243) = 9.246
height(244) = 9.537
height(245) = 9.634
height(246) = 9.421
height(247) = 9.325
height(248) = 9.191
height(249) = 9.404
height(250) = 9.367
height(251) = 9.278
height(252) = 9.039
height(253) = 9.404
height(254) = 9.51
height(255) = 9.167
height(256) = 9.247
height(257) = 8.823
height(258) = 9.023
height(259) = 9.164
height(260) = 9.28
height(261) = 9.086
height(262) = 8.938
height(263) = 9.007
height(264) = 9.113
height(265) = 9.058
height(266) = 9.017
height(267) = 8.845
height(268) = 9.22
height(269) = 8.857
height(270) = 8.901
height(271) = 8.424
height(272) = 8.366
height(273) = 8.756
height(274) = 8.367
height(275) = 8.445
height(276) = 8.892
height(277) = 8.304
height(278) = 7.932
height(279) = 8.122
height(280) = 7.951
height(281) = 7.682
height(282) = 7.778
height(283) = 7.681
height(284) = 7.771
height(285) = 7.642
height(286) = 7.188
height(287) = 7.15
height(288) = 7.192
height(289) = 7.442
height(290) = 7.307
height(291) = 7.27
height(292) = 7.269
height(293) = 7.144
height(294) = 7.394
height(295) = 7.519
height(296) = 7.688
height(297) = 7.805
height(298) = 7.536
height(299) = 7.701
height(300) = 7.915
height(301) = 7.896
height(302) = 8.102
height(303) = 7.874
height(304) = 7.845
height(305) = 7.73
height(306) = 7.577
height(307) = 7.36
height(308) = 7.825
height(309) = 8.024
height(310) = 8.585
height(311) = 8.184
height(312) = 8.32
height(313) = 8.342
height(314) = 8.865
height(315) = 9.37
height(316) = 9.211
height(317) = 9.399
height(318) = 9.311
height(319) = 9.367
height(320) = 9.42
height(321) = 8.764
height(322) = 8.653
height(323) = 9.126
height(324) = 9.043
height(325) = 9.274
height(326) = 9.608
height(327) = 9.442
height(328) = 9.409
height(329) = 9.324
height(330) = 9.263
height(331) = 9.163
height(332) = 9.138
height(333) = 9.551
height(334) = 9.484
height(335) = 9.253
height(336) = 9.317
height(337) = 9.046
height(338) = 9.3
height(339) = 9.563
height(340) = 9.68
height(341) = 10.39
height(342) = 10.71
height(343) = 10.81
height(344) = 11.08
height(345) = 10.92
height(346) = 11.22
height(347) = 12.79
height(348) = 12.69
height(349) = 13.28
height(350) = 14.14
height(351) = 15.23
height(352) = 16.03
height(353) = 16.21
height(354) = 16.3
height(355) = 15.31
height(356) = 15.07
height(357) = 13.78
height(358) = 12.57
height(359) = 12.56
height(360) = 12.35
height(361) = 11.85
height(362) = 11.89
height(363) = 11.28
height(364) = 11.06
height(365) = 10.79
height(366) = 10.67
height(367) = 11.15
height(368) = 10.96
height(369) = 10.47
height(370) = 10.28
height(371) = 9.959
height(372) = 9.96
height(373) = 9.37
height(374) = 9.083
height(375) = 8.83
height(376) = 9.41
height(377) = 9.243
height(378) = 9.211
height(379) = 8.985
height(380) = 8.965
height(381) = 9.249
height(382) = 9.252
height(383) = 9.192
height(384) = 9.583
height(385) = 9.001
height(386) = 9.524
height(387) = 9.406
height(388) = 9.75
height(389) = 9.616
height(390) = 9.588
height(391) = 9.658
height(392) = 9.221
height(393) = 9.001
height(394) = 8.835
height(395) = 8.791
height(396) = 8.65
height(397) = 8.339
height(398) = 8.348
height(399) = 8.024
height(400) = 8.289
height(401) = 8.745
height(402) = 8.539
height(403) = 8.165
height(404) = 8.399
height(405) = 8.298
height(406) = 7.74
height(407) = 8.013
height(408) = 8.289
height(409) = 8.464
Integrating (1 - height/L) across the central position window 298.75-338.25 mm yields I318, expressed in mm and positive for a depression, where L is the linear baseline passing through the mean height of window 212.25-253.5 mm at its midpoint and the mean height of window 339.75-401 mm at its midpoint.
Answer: 5.8 mm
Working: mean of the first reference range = 9.43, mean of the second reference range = 10.8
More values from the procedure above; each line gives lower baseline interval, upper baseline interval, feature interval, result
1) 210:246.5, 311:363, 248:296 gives 7.4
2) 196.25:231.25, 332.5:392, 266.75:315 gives 9.4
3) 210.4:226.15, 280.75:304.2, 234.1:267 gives -3.3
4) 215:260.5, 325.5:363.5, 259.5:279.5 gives 2.6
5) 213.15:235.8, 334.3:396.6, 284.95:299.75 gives 4.0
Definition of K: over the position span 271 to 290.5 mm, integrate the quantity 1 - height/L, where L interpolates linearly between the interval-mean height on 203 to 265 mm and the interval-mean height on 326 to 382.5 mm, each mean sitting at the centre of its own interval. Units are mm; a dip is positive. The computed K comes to 3.9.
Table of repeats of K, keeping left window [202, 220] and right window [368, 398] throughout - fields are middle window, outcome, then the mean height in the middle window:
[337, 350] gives -2.7 mm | 11.1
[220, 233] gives -1.3 mm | 9.63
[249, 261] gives -0.5 mm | 9.21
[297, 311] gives 1.8 mm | 7.85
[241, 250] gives -0.6 mm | 9.37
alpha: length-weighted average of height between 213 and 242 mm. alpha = 9.48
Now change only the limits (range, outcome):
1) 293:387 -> 9.98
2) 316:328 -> 9.23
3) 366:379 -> 9.83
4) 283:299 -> 7.44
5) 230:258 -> 9.47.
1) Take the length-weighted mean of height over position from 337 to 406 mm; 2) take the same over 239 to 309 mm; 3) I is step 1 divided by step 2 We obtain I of 1.25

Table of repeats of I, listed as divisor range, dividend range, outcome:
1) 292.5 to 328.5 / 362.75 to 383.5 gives 1.17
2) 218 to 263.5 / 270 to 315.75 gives 0.84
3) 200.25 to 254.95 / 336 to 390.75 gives 1.20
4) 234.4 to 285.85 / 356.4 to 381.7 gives 1.18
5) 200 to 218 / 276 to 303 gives 0.90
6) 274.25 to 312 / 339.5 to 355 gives 1.66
